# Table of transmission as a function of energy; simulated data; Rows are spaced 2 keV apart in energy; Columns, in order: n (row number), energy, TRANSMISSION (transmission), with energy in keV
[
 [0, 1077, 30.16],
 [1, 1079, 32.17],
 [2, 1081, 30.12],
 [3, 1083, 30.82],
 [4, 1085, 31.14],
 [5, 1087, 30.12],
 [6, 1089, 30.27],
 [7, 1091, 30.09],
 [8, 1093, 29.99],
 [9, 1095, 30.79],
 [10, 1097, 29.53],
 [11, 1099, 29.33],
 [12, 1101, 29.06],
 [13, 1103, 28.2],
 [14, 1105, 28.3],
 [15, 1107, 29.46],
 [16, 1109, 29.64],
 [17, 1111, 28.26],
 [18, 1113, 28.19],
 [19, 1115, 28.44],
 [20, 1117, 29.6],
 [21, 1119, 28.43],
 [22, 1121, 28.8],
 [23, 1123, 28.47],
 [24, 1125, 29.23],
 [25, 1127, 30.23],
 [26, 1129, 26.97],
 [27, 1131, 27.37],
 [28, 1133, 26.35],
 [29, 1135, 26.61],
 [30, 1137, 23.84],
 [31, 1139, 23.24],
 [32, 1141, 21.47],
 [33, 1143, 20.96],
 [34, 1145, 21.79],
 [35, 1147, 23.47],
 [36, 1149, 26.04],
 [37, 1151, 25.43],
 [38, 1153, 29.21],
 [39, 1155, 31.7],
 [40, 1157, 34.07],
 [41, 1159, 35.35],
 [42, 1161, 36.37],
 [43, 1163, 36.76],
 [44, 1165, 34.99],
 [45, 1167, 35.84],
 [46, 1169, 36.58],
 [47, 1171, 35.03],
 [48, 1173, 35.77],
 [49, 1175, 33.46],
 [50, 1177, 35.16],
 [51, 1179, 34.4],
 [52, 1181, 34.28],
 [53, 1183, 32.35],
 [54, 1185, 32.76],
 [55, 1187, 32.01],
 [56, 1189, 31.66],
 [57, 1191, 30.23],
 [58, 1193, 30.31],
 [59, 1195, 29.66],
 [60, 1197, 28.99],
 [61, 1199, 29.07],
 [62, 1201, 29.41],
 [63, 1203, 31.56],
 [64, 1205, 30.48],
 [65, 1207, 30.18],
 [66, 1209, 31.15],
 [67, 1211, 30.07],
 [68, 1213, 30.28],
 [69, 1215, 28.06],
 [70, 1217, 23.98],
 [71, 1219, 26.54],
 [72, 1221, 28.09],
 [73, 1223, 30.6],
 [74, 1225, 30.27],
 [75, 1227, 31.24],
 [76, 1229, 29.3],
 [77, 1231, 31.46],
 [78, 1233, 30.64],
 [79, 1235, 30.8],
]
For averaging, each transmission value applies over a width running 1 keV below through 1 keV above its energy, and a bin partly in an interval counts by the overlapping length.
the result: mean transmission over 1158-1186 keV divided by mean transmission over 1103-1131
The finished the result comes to 1.22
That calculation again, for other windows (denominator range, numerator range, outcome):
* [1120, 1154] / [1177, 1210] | 1.21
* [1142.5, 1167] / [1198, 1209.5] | 1.01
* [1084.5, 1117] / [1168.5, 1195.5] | 1.13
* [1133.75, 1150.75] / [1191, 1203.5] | 1.26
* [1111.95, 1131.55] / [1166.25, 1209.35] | 1.13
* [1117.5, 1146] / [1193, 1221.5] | 1.12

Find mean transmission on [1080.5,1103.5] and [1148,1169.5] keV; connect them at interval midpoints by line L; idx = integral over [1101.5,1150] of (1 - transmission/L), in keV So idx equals 7.0 keV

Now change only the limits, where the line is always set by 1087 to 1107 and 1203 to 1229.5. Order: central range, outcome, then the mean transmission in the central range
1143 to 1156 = 1.6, 25.9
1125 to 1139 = 1.3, 26.8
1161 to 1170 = -2.0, 36.1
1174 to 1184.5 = -1.6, 33.9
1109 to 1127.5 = 0.4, 28.9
